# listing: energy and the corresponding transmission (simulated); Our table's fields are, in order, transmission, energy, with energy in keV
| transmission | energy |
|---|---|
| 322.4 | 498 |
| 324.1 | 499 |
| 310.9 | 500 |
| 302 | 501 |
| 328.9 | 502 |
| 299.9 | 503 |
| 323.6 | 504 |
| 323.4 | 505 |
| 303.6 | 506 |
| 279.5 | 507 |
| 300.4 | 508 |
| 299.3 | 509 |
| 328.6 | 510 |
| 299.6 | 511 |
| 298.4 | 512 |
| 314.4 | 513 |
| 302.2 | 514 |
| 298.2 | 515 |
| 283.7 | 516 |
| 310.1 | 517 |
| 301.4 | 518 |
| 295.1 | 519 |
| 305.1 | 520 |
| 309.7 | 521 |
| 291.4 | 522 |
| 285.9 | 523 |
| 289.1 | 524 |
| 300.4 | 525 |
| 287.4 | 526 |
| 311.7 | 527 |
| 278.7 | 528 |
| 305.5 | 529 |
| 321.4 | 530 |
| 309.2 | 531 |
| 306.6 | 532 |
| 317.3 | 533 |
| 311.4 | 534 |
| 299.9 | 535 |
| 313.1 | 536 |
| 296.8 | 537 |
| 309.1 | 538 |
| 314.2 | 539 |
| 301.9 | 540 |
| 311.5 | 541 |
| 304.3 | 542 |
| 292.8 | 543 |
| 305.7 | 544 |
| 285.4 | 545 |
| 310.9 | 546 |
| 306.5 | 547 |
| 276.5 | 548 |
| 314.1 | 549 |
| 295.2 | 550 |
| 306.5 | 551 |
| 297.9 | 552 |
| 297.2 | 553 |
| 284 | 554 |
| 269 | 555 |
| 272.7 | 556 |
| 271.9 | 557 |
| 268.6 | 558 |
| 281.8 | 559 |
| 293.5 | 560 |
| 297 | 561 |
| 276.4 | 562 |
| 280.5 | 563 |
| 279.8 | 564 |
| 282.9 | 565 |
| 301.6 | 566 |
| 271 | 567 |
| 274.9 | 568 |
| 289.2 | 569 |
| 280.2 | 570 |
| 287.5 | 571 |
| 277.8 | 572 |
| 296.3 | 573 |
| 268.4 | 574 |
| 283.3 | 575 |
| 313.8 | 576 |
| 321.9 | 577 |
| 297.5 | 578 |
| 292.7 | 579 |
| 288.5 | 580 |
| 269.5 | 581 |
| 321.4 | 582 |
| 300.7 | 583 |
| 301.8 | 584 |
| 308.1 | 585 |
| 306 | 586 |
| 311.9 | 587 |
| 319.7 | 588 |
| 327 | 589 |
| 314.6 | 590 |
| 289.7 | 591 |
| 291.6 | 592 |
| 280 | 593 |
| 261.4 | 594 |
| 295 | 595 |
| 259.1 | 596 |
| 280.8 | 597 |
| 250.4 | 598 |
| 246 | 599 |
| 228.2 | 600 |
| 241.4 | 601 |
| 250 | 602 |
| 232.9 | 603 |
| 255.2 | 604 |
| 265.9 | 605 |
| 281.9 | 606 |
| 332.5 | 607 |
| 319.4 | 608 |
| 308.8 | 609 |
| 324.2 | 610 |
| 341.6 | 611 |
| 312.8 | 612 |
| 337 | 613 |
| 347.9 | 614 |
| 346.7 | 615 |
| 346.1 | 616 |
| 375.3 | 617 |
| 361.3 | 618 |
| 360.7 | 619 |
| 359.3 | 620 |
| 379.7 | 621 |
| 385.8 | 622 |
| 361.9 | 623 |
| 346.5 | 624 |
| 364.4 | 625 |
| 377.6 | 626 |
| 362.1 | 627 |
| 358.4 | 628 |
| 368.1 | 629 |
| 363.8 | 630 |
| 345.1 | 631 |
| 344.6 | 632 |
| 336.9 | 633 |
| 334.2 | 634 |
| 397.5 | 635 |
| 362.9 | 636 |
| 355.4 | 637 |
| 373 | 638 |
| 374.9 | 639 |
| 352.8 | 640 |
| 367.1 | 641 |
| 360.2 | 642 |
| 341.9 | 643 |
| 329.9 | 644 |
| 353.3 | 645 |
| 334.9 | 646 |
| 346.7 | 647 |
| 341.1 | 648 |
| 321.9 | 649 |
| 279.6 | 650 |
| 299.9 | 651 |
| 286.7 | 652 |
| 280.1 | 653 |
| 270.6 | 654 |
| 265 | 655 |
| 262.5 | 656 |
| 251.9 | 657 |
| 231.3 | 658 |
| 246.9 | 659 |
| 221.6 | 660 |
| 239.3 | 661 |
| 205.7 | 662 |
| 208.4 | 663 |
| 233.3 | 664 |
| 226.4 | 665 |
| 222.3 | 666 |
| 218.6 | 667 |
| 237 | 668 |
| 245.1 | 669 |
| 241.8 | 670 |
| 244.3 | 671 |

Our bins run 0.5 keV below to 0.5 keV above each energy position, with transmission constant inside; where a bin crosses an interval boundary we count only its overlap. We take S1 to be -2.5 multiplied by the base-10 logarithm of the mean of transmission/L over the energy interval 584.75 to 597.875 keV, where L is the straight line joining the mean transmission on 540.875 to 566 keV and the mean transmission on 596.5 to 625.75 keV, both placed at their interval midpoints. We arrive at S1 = 0.046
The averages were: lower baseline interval 290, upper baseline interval 316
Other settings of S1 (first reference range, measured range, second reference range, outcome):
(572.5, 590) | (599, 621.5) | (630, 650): 0.05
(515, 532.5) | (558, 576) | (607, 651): 0.13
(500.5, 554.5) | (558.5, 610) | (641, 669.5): 0.02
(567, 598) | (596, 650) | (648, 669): -0.22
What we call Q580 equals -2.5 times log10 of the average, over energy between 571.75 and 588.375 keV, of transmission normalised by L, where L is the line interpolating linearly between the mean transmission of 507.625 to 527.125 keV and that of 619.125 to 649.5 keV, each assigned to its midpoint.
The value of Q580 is 0.11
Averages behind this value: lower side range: 300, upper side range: 357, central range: 299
